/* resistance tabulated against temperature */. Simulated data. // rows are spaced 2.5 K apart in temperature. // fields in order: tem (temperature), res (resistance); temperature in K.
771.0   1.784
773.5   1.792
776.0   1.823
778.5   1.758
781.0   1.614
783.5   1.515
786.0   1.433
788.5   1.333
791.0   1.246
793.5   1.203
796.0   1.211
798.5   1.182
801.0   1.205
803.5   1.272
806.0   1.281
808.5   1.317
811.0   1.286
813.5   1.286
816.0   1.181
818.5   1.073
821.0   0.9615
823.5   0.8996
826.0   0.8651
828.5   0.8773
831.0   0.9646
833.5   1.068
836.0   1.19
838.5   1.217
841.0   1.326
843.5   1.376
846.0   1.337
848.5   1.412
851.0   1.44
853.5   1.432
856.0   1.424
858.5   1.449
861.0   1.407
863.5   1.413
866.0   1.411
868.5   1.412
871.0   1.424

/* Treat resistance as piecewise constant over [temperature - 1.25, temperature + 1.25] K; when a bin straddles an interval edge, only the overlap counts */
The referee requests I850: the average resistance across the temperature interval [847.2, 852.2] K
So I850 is 1.42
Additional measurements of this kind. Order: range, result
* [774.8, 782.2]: 1.73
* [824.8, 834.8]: 0.945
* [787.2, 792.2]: 1.29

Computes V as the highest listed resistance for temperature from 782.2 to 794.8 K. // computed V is 1.515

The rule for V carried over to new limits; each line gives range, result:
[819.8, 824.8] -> 0.9615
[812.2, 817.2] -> 1.286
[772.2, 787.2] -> 1.823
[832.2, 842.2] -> 1.326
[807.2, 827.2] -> 1.317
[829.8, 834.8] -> 1.068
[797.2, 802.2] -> 1.205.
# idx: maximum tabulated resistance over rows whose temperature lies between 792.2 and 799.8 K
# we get 1.211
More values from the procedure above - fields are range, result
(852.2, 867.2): 1.449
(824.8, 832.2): 0.9646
